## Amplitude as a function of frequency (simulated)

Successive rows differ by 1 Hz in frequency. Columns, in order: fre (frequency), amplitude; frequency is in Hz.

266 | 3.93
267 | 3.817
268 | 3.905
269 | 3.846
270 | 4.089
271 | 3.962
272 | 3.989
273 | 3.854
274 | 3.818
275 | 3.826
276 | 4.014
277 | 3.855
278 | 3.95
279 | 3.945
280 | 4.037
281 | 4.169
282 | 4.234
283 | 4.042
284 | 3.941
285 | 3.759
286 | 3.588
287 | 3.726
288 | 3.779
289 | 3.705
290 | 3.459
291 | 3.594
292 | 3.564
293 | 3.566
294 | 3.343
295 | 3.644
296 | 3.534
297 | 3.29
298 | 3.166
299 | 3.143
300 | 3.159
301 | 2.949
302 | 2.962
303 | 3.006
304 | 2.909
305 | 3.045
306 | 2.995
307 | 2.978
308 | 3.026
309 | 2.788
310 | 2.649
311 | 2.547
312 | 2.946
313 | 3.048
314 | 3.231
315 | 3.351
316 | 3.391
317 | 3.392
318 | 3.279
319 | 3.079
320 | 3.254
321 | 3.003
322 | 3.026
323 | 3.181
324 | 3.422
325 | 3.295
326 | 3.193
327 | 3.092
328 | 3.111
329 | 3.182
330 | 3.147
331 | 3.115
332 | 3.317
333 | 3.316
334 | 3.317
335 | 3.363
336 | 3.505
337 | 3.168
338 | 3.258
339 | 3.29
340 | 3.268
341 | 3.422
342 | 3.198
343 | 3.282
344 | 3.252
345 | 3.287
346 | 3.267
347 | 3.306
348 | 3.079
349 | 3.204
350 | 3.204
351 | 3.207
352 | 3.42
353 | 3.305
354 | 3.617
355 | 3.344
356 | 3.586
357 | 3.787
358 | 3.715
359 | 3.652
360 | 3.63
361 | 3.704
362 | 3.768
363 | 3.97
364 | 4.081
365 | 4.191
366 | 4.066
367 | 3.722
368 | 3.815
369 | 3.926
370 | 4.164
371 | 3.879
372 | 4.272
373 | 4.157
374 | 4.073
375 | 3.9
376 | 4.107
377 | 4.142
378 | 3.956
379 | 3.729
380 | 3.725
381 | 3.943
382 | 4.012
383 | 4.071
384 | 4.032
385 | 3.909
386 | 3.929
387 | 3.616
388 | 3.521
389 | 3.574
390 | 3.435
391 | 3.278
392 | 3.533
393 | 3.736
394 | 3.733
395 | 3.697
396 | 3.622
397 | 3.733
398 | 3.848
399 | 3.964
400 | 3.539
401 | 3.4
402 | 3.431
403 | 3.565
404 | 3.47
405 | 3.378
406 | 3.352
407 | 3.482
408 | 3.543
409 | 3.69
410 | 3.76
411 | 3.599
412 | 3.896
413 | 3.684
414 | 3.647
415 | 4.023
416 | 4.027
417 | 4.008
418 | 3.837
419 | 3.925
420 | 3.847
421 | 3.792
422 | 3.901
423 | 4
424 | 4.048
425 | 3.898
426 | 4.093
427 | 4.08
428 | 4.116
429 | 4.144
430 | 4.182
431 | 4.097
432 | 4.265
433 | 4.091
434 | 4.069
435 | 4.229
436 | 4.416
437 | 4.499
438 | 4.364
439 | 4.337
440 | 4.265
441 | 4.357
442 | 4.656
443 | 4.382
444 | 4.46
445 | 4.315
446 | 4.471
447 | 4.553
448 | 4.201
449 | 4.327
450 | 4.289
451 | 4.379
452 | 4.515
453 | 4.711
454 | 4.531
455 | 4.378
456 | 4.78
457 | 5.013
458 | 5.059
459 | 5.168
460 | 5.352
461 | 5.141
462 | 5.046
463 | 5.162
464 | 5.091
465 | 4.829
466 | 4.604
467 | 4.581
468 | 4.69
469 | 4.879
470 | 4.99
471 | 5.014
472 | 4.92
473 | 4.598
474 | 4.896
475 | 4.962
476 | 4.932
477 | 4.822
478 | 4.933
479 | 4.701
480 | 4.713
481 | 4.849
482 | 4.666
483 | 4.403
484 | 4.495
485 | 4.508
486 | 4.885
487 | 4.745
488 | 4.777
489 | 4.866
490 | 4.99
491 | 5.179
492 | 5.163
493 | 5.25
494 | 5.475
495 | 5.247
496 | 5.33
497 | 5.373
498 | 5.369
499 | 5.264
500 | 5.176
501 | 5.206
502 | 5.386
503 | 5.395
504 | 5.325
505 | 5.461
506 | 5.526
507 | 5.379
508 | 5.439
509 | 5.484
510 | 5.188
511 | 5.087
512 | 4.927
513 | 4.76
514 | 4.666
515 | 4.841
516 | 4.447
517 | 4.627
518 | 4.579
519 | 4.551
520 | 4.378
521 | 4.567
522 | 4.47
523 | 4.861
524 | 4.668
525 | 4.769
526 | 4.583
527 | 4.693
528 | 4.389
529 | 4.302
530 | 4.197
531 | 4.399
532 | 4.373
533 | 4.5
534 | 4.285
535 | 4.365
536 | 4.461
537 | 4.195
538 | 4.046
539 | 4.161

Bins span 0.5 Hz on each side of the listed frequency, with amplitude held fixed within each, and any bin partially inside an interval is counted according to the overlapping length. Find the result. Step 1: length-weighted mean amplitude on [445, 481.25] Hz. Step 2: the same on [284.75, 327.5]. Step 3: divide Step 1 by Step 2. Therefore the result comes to 1.48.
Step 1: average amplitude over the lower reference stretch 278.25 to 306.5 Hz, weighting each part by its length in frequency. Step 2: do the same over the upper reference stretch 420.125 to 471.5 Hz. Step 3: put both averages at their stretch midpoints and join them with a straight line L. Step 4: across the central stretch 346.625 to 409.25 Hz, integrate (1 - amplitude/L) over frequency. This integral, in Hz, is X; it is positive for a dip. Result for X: 5.32 Hz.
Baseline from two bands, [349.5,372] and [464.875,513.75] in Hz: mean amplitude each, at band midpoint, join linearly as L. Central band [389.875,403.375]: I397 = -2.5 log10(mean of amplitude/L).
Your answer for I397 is 0.13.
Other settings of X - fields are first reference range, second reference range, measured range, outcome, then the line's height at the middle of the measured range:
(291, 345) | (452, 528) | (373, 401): 0.66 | 3.89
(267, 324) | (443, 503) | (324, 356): 4.48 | 3.81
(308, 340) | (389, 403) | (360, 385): -3.62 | 3.46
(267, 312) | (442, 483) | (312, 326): 1.94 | 3.73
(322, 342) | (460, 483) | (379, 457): 4.92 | 4.25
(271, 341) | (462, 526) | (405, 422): 2.08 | 4.27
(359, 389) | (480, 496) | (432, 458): 0.59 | 4.54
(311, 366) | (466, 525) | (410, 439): 1.35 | 4.22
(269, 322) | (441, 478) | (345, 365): 2.00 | 3.92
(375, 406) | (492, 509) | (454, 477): -0.36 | 4.83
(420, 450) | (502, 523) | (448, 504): -3.54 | 4.61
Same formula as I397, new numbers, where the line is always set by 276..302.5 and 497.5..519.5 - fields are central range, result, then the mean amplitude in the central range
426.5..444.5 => 0.080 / 4.28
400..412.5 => 0.237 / 3.55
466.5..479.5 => 0.004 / 4.84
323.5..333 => 0.207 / 3.21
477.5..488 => 0.052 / 4.69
